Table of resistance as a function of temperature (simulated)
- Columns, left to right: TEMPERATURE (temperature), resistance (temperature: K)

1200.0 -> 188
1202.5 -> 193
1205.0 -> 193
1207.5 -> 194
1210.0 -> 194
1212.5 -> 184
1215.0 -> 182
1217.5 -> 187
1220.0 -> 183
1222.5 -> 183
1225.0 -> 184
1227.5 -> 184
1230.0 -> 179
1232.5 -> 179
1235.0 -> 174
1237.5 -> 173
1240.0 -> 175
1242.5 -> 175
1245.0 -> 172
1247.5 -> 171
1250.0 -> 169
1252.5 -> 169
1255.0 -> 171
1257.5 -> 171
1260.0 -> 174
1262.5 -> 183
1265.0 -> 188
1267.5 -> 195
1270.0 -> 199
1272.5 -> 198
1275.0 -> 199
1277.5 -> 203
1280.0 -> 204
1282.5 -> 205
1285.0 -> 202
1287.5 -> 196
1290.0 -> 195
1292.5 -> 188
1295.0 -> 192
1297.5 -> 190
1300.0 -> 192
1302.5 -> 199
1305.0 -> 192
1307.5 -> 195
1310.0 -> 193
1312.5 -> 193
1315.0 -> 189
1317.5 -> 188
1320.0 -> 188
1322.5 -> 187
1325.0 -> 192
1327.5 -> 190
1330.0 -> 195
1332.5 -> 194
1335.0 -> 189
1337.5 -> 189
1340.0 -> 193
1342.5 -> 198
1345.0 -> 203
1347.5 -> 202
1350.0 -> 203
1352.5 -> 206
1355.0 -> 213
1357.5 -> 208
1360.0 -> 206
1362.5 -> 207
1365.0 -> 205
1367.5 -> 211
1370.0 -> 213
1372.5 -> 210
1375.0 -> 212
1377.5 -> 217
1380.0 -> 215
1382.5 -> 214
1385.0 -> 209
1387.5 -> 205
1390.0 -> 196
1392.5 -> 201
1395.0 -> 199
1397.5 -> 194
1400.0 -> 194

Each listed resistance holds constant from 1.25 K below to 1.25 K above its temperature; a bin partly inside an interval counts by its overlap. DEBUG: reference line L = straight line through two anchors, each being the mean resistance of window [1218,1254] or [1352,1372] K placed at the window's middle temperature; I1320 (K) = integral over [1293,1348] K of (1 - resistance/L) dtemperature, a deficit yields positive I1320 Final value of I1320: 1.5 K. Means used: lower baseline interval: 177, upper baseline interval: 209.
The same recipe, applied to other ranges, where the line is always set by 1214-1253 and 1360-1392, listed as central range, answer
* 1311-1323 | 0.4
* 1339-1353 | 0.1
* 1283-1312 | -0.4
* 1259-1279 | -0.8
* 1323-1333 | 0.3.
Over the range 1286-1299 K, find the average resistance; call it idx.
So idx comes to 192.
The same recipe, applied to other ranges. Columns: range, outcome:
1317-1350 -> 193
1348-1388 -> 210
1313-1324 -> 188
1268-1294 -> 199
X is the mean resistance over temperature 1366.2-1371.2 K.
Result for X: 212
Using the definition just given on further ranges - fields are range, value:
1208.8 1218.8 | 187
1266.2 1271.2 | 197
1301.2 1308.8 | 195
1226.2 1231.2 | 182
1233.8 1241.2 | 174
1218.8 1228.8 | 183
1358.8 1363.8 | 206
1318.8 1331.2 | 190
